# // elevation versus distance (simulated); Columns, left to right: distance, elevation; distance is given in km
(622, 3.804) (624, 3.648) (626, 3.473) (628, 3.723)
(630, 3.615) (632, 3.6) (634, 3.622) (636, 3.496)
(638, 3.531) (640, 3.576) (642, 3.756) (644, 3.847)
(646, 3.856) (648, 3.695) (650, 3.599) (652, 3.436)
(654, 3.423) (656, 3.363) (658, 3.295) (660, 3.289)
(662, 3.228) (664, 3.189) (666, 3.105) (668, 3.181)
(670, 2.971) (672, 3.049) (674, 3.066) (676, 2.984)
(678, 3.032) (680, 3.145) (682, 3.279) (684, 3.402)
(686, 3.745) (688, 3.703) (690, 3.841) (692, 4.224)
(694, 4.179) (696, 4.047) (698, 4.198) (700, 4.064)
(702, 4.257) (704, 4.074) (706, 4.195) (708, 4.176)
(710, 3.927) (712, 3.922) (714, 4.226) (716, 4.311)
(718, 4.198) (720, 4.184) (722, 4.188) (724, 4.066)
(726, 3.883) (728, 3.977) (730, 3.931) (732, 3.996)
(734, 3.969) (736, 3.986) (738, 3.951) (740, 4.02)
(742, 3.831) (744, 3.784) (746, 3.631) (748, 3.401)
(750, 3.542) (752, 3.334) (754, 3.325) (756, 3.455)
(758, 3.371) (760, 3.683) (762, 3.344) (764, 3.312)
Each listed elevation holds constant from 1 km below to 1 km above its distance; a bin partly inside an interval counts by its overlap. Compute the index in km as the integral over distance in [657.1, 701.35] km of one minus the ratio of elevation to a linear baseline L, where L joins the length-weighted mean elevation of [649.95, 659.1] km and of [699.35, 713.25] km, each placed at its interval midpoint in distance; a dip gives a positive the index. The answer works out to 3.19 km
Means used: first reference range 3.4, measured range 3.47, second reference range 4.09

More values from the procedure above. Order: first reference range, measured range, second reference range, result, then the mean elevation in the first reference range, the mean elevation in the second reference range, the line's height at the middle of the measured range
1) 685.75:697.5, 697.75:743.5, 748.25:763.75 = -4.1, 3.98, 3.43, 3.73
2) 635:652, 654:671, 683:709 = 2.5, 3.66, 4.01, 3.78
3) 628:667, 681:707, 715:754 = -1.6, 3.51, 3.89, 3.71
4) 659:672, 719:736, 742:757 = -3.0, 3.15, 3.52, 3.42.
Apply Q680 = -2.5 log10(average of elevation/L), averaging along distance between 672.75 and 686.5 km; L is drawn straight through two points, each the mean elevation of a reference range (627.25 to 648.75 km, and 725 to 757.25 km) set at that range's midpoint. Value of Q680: 0.15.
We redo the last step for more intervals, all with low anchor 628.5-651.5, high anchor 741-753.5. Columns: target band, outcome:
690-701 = -0.14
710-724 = -0.15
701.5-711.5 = -0.14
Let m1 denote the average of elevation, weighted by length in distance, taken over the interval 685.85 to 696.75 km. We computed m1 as 3.97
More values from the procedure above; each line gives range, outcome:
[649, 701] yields 3.46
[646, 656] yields 3.55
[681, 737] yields 4.01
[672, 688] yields 3.25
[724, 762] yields 3.72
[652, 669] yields 3.27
